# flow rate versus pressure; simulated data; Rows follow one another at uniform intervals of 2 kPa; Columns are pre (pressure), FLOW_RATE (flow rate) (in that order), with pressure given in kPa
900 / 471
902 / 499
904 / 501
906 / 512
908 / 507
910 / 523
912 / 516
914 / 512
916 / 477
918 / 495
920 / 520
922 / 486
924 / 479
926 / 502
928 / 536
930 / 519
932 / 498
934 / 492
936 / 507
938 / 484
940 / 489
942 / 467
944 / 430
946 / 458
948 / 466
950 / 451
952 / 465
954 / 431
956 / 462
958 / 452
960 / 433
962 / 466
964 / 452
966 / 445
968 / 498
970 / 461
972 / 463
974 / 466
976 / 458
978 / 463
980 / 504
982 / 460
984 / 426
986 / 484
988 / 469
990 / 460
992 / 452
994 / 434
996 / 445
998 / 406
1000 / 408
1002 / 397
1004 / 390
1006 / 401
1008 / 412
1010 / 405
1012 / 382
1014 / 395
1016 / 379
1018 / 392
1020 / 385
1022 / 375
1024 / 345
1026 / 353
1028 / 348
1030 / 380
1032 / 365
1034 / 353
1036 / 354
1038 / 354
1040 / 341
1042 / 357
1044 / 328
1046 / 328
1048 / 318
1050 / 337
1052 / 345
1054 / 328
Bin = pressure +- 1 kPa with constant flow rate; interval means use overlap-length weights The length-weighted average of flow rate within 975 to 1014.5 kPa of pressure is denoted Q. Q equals 433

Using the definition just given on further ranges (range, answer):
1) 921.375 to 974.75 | 472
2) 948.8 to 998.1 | 457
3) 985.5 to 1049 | 387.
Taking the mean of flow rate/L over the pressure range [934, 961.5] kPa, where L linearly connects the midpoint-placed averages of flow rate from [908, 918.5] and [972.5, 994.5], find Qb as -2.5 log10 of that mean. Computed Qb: 0.05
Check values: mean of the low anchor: 505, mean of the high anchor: 462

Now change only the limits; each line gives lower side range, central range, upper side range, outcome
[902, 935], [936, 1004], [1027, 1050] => -0.04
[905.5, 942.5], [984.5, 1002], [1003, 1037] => -0.07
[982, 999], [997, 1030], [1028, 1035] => 0.04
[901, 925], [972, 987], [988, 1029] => -0.08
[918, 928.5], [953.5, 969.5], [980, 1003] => 0.03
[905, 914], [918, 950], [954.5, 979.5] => 0.01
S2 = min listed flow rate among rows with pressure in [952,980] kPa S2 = 431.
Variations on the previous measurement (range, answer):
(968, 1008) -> 390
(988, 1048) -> 318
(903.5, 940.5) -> 477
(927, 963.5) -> 430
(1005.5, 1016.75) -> 379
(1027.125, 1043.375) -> 341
